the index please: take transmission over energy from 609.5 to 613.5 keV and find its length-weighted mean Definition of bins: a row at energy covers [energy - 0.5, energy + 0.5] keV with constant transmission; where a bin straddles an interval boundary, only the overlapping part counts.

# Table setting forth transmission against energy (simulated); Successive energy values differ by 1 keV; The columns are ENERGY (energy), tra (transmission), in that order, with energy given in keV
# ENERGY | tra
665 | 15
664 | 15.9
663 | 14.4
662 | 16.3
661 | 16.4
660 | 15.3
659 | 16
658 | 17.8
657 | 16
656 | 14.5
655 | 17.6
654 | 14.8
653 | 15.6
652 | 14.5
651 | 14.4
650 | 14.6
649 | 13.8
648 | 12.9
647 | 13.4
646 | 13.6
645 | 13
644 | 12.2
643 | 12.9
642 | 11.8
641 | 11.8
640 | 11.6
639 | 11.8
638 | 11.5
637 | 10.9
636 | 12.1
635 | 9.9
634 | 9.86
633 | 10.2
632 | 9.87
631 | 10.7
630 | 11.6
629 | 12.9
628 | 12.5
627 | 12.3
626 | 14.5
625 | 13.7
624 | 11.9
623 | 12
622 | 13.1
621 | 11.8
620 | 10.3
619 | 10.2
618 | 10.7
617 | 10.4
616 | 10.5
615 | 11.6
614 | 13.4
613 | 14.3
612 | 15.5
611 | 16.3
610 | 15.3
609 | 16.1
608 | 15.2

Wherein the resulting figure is 15.4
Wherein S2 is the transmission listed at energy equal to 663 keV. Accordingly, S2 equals 14.4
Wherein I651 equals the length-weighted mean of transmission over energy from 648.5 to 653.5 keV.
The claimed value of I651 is 14.6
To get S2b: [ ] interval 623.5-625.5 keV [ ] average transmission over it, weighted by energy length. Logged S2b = 12.8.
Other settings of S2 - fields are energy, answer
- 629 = 12.9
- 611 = 16.3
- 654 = 14.8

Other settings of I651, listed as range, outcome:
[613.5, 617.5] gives 11.5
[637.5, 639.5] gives 11.7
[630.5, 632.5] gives 10.3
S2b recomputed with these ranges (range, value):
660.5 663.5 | 15.7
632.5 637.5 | 10.6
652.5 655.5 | 16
